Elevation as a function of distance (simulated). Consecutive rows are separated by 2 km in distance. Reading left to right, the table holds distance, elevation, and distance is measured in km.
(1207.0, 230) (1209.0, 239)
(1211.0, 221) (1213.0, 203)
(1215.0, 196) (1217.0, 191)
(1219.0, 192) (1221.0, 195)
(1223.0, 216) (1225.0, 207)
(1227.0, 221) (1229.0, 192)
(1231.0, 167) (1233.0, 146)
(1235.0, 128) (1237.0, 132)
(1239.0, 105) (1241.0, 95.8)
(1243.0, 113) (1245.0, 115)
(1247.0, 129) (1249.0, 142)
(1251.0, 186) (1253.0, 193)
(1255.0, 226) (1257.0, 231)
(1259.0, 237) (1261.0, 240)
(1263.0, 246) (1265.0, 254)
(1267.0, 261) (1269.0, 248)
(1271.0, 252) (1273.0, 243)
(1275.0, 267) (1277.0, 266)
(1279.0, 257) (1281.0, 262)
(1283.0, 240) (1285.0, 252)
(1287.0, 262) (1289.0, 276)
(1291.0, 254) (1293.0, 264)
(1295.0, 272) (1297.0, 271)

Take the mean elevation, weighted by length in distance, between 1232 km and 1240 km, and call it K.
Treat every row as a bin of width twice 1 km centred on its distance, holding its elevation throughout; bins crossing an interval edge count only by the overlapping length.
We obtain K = 128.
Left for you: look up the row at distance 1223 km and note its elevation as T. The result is 216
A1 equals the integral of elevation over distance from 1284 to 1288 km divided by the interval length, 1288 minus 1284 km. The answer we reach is 257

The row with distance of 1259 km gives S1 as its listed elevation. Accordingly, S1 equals 237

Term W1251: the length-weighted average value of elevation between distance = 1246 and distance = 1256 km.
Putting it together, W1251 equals 175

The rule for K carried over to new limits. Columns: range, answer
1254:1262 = 234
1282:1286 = 246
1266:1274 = 251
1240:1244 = 104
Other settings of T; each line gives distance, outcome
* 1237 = 132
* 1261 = 240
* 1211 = 221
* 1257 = 231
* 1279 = 257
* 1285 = 252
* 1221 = 195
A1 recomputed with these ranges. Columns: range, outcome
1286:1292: 264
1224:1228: 214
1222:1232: 201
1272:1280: 258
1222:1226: 212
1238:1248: 112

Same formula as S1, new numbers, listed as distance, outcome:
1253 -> 193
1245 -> 115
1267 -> 261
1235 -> 128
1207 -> 230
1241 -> 95.8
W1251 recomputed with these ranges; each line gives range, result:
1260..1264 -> 243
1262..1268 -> 254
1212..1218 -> 197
